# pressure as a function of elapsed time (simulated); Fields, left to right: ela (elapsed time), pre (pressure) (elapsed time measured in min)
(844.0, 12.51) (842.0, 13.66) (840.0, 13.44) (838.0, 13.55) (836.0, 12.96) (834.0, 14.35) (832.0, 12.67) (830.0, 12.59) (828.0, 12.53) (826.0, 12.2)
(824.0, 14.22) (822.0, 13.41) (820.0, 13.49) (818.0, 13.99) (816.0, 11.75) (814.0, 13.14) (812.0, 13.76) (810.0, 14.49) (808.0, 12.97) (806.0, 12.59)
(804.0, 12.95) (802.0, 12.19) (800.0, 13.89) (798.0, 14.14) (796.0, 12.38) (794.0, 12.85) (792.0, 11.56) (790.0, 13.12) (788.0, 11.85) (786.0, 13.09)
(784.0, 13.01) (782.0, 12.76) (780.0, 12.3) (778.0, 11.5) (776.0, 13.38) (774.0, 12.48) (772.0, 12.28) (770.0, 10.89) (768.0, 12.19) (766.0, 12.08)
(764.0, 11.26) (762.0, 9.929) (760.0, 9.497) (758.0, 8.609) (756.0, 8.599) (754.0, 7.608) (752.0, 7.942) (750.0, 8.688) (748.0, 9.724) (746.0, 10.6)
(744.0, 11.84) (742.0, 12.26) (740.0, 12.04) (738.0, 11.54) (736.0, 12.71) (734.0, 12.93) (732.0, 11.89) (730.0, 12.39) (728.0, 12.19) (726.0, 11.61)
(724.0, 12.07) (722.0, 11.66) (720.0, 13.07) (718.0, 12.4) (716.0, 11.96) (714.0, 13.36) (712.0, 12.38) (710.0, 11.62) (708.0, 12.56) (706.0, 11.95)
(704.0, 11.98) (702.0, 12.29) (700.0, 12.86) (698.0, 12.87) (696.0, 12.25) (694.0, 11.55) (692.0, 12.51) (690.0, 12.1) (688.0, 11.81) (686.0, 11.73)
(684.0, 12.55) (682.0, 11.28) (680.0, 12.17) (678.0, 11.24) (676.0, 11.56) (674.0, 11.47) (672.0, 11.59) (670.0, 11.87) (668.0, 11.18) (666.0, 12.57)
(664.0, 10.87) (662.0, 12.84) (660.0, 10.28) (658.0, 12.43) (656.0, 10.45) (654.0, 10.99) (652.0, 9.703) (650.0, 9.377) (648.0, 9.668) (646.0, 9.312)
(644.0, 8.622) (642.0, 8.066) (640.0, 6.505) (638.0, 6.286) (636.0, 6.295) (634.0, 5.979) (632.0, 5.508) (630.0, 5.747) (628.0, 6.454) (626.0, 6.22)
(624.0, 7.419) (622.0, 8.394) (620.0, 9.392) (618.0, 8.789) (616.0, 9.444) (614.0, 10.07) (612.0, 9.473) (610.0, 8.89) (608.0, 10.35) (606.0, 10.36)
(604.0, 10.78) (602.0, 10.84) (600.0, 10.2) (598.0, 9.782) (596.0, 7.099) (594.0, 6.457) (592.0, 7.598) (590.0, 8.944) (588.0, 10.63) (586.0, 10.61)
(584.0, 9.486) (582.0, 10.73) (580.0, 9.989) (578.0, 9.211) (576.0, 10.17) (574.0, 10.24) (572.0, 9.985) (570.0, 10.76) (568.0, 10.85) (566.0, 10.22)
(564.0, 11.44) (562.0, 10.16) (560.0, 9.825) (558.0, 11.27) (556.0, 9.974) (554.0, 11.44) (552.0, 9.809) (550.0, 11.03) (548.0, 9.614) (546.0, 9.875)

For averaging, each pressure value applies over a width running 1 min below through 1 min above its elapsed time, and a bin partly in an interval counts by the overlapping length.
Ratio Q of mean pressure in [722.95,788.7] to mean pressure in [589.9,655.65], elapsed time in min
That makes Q 1.34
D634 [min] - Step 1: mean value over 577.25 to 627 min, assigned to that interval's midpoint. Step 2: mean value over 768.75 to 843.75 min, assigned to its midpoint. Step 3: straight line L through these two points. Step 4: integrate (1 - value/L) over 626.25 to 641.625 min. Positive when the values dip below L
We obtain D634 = 5.7 min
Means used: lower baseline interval 9.25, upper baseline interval 12.9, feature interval 6.2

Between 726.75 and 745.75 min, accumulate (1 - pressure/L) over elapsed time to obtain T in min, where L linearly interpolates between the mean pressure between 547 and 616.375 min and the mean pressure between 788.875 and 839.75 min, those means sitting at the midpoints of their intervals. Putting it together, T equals -0.1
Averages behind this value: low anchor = 9.94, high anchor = 13.1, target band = 12.1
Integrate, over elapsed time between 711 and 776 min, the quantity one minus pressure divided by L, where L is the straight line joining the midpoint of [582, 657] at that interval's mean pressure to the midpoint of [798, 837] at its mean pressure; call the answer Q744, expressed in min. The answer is 0.92 min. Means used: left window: 8.68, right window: 13.2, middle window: 11.3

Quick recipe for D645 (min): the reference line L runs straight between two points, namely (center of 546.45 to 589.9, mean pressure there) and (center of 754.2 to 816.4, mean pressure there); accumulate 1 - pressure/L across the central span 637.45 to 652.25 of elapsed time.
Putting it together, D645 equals 3.4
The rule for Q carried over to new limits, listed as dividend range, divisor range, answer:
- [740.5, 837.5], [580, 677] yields 1.29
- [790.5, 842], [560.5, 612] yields 1.34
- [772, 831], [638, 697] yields 1.18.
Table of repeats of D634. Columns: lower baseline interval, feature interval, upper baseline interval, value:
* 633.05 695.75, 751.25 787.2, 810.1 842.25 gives 3.53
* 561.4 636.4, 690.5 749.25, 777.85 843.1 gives -3.96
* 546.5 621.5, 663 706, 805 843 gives -2.39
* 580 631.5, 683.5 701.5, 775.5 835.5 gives -2.60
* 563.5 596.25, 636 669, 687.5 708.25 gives 4.28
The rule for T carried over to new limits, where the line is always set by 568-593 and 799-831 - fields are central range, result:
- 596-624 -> 2.0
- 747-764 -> 4.6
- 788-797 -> 0.3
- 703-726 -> -1.0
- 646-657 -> 0.9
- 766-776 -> 0.3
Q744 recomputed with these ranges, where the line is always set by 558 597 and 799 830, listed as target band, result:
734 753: 1.9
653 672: -0.9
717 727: -0.3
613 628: 2.8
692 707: -1.0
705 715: -0.6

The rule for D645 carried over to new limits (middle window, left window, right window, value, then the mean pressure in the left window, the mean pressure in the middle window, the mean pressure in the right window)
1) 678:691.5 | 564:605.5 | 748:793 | -1.84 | 9.78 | 11.9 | 11.1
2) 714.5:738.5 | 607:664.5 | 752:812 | -3.45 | 8.73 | 12.2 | 11.9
